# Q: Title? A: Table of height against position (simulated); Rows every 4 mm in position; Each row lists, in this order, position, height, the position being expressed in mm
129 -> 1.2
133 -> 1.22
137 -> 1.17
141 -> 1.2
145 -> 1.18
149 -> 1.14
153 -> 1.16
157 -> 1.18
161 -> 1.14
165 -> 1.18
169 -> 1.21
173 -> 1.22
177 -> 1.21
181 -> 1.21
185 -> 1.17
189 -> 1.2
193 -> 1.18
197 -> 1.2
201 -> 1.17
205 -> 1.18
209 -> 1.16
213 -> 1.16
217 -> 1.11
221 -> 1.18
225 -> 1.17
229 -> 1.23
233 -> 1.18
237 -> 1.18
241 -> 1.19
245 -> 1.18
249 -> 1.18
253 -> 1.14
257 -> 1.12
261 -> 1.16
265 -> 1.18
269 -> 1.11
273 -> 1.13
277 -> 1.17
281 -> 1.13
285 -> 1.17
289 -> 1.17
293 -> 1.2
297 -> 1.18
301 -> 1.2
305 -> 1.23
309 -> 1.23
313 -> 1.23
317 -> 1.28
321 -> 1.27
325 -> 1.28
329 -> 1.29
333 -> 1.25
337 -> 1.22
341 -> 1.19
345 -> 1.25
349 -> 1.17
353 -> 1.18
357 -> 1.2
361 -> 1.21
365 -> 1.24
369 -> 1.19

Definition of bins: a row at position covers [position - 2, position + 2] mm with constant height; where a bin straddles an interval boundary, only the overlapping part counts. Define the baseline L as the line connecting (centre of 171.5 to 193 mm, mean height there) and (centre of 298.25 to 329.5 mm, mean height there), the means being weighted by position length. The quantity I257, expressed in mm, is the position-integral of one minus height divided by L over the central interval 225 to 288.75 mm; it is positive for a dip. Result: 3.3 mm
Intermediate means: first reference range 1.2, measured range 1.16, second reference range 1.25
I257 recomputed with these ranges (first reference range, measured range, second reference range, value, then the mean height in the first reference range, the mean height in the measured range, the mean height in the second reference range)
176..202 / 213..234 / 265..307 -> 0.2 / 1.19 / 1.17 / 1.17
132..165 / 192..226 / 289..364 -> 0.7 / 1.17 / 1.17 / 1.22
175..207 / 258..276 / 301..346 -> 1.1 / 1.19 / 1.15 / 1.25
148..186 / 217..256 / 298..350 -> 1.0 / 1.18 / 1.18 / 1.24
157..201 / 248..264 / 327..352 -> 0.8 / 1.19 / 1.15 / 1.23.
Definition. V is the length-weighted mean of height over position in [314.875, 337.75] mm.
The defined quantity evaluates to 1.27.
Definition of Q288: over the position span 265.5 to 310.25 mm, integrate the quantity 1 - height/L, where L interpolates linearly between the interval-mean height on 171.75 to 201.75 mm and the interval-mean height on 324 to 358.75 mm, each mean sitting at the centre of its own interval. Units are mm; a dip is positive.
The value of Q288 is 1.5 mm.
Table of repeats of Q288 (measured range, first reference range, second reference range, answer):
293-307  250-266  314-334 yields 0.29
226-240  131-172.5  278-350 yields 0.06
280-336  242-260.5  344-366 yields -1.90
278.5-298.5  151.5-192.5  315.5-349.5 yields 1.00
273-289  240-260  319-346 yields 0.52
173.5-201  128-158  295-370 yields -0.07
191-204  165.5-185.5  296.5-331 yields 0.30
